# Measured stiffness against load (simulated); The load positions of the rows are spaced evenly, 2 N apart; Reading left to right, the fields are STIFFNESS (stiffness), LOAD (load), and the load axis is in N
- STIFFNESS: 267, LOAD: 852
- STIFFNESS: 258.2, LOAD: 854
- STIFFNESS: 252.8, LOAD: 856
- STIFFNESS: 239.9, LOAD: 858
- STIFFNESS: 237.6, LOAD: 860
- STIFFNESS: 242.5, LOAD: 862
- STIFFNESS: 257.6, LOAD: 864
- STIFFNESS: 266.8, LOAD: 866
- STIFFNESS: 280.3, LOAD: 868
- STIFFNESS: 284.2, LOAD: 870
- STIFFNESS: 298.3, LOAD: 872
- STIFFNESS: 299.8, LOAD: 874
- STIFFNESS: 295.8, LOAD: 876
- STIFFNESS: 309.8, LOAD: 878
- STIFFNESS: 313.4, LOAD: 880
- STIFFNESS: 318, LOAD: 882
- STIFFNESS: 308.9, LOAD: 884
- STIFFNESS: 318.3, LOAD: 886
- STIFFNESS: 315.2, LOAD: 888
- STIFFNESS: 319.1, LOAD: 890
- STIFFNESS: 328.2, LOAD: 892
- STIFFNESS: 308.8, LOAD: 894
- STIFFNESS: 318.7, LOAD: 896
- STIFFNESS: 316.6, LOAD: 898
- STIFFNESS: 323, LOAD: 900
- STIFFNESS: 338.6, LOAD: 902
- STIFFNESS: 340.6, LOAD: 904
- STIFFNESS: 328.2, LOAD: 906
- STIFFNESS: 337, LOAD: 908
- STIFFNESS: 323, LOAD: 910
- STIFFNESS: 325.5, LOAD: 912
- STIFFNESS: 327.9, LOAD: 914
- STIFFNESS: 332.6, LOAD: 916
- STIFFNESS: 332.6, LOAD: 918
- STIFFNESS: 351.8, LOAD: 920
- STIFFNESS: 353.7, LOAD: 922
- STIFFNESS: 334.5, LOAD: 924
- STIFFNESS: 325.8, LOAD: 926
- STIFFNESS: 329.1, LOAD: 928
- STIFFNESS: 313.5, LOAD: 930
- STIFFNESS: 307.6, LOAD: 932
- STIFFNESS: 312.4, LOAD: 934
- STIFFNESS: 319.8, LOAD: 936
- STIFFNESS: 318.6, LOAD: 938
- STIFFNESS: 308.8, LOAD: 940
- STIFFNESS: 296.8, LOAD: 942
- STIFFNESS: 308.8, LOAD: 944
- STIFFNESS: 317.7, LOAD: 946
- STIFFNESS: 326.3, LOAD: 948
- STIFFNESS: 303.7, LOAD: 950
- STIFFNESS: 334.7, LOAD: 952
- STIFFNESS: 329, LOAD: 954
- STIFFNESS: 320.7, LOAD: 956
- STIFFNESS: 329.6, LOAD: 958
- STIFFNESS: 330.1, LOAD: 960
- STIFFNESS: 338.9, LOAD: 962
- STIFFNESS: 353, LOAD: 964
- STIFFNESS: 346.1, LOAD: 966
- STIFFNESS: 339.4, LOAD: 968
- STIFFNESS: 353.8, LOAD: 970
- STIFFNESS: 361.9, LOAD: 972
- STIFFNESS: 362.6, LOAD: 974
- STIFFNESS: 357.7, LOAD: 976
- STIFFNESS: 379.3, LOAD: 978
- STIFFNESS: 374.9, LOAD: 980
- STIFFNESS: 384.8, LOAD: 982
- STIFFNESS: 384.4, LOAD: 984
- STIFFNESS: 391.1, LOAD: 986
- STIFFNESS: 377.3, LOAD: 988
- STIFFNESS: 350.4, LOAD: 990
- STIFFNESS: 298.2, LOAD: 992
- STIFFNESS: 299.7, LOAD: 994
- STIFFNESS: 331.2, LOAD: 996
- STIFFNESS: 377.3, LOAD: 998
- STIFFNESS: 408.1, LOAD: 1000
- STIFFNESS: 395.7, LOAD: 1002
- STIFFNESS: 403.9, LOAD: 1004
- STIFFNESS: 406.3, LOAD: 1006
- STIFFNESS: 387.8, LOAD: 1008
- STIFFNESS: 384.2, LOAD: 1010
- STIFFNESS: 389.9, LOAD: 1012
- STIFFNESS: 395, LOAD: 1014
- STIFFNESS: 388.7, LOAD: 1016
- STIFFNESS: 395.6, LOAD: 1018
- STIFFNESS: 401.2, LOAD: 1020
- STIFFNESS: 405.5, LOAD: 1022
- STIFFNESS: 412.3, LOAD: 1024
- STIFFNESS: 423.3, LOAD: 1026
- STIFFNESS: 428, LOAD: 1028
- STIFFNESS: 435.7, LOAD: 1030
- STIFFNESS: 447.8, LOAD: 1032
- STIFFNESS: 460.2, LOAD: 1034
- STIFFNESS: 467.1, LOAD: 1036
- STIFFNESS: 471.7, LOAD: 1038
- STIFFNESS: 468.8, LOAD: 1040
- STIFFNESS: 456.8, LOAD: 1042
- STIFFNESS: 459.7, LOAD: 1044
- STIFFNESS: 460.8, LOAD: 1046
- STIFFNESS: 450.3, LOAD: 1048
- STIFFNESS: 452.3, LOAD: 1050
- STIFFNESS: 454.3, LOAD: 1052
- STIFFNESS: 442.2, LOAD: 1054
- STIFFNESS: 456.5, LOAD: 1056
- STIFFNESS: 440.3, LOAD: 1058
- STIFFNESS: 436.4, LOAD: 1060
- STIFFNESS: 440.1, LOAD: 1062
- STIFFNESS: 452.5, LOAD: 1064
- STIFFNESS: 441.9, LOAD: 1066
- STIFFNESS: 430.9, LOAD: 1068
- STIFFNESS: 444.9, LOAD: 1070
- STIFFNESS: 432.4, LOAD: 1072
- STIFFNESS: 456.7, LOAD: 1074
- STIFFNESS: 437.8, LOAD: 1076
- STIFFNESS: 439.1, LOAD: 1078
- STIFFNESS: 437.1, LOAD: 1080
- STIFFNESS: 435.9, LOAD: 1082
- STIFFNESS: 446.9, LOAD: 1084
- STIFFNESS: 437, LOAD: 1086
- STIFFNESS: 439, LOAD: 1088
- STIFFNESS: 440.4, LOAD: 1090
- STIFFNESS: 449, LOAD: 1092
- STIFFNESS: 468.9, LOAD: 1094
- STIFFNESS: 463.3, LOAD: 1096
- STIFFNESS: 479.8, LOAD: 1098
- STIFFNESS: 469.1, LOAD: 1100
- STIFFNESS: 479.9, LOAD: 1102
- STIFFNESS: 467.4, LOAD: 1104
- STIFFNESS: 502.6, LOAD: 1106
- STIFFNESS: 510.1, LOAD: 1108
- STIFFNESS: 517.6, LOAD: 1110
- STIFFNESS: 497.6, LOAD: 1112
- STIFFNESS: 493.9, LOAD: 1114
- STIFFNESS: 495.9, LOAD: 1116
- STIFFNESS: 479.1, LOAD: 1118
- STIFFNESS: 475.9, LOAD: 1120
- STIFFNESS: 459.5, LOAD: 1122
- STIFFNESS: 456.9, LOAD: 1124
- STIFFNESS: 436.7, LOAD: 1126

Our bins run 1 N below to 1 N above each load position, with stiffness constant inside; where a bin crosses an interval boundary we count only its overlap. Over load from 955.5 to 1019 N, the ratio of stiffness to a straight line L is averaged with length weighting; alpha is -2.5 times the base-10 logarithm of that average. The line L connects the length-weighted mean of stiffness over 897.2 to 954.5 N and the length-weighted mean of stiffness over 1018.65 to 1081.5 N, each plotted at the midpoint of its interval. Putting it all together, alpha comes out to 0.05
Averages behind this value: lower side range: 325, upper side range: 443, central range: 366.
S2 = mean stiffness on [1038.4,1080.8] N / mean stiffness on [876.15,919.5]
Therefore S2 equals 1.4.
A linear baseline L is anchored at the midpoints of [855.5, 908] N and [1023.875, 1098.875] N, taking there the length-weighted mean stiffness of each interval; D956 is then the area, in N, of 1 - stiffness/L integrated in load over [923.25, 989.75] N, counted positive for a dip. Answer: 4.2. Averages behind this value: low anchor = 300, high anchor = 448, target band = 339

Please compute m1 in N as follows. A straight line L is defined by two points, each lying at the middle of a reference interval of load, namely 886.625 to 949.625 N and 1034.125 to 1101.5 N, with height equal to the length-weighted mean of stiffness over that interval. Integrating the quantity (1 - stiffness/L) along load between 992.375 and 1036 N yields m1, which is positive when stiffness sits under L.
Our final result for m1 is 0.7 N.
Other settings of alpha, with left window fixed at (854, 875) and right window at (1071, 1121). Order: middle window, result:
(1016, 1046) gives -0.070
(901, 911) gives -0.109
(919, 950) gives 0.016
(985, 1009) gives 0.034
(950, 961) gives 0.058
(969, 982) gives -0.014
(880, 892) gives -0.118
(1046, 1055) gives -0.060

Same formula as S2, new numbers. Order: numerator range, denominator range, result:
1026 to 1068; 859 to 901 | 1.51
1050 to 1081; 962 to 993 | 1.23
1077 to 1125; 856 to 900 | 1.59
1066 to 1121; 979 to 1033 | 1.19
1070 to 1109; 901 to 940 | 1.39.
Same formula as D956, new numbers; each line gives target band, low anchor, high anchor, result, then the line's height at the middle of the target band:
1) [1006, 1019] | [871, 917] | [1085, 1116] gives 0.5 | 409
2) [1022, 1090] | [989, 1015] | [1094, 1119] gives -2.3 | 431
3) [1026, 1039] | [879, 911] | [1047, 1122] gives -0.9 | 422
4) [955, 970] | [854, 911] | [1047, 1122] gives 1.0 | 363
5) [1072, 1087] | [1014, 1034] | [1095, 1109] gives 0.7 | 463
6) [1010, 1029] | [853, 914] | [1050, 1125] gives 0.2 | 407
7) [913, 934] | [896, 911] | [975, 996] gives 0.4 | 336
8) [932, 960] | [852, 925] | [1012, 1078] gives 2.9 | 355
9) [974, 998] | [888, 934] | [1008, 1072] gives 1.9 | 390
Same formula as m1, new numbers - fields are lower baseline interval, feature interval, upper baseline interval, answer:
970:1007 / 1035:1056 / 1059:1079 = -1.92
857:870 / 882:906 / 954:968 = -3.43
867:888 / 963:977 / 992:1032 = 0.42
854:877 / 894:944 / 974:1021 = -2.18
